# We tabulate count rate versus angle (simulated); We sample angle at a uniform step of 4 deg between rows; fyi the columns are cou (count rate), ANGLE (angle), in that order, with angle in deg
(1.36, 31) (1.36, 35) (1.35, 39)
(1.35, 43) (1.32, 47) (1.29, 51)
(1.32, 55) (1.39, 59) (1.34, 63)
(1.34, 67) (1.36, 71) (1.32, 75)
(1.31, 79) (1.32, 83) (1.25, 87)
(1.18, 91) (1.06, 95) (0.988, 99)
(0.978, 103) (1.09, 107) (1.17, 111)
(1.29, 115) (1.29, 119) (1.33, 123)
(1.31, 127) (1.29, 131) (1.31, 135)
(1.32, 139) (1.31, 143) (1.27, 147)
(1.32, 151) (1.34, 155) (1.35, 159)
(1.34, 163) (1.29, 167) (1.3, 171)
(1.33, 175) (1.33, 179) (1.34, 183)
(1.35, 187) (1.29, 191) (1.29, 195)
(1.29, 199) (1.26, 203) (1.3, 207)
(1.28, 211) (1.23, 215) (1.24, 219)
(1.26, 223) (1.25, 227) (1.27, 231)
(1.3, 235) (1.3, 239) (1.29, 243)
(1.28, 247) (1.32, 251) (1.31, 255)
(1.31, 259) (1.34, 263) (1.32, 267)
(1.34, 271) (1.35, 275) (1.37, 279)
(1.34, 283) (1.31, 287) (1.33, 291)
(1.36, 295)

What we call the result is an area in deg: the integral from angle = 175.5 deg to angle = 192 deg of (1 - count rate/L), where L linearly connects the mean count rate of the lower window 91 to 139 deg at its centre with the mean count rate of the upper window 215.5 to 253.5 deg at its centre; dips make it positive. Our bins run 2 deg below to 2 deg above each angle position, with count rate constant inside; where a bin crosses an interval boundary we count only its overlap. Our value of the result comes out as -1.2 deg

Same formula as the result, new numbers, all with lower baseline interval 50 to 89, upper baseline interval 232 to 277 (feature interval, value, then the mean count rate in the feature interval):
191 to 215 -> 0.7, 1.28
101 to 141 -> 2.5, 1.24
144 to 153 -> 0.2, 1.3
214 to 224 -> 0.6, 1.24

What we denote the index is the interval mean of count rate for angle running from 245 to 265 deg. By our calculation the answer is 1.31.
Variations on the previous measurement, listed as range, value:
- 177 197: 1.32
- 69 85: 1.33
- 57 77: 1.35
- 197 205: 1.27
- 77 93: 1.26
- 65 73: 1.35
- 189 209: 1.29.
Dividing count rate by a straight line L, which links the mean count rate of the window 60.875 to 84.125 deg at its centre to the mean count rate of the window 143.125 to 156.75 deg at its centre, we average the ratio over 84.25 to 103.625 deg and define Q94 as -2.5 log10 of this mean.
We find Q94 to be 0.20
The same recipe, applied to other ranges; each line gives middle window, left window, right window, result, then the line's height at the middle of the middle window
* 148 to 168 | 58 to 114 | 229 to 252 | -0.06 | 1.25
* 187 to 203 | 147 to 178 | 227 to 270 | 0.02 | 1.31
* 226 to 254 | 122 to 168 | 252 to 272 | 0.03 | 1.32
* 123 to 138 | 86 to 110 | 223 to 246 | -0.16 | 1.13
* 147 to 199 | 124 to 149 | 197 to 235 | -0.03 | 1.29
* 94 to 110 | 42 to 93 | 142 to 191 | 0.26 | 1.32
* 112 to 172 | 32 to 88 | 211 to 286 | 0.01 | 1.32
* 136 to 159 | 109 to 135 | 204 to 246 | -0.03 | 1.28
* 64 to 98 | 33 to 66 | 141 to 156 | 0.06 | 1.33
